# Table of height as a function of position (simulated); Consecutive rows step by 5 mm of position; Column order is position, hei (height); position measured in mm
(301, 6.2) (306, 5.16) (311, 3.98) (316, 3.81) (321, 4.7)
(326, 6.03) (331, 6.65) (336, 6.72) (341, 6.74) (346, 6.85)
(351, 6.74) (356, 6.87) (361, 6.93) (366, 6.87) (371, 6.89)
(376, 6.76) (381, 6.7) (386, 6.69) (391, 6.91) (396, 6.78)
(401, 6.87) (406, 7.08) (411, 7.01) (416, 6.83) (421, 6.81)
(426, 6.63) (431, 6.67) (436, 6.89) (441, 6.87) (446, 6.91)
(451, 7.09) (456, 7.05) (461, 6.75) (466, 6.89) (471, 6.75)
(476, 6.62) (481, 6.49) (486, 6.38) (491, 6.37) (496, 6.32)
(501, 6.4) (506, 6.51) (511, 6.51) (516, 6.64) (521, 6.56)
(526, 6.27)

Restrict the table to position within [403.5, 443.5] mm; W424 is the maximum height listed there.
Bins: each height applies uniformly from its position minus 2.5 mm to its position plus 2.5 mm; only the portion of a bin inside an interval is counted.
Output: 7.08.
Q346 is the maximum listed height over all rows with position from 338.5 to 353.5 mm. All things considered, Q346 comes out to 6.85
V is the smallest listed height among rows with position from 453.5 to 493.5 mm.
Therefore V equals 6.37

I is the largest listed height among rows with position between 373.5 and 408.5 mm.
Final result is 7.08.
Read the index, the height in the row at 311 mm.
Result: 3.98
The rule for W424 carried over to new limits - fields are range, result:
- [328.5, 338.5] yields 6.72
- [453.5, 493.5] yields 7.05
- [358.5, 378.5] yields 6.93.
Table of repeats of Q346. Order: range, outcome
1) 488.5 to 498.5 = 6.37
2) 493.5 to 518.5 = 6.64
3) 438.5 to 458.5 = 7.09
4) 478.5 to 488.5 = 6.49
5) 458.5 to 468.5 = 6.89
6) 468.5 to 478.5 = 6.75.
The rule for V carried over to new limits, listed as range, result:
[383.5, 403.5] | 6.69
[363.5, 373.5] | 6.87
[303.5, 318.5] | 3.81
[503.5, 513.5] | 6.51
